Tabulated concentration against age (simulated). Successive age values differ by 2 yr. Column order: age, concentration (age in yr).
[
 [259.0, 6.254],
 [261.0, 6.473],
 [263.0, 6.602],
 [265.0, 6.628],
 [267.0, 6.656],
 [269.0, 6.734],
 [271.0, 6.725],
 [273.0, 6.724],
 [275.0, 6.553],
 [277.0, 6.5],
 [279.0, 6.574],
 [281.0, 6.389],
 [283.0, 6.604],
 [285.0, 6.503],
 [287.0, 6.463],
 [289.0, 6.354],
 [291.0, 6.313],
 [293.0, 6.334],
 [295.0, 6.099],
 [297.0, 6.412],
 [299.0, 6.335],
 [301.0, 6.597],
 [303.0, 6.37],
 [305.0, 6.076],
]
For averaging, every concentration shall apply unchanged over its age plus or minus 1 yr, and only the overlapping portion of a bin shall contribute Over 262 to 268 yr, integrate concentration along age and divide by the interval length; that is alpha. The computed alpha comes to 6.63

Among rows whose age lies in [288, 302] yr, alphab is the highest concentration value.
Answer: 6.597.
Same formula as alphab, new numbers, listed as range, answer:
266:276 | 6.734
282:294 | 6.604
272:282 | 6.724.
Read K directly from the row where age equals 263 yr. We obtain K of 6.602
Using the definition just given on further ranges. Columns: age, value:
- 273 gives 6.724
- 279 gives 6.574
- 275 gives 6.553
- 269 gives 6.734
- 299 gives 6.335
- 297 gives 6.412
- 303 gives 6.37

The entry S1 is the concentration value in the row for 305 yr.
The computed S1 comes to 6.076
